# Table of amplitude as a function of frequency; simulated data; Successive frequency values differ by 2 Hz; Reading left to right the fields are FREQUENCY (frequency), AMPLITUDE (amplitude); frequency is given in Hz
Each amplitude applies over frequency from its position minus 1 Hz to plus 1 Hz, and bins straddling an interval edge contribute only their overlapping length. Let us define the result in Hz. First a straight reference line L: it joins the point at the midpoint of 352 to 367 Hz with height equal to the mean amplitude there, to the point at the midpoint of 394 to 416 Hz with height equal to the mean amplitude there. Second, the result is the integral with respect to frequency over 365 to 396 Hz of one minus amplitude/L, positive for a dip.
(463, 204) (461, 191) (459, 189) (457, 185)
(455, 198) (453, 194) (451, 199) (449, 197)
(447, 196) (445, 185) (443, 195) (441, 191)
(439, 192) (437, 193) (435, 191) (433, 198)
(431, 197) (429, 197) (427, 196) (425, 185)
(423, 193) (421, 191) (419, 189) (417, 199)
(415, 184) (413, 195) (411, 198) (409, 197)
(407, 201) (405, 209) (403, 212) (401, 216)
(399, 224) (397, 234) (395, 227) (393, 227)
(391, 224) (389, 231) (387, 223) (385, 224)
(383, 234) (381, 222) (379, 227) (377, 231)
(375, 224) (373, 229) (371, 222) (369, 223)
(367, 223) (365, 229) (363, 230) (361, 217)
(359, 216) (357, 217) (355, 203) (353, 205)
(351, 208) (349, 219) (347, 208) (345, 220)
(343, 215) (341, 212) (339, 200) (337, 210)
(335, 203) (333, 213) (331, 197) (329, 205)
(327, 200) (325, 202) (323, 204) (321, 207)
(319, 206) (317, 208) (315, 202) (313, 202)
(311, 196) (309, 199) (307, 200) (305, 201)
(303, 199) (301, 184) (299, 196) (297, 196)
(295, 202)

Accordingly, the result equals -1.9 Hz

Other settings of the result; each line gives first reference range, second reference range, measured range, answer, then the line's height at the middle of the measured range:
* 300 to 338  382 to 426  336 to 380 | -2.6 Hz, 206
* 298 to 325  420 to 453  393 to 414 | -1.8 Hz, 195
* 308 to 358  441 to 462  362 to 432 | -5.0 Hz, 199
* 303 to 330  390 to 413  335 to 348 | -0.3 Hz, 206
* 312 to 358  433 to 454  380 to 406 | -3.1 Hz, 200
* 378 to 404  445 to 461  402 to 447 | 2.8 Hz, 208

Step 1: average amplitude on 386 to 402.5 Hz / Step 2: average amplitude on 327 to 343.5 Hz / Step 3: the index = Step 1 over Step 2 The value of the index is 1.1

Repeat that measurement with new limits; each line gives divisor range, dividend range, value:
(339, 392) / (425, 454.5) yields 0.88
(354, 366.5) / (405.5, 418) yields 0.90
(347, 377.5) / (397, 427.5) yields 0.91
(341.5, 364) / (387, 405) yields 1.04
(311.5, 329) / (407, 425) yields 0.95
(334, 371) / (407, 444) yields 0.90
